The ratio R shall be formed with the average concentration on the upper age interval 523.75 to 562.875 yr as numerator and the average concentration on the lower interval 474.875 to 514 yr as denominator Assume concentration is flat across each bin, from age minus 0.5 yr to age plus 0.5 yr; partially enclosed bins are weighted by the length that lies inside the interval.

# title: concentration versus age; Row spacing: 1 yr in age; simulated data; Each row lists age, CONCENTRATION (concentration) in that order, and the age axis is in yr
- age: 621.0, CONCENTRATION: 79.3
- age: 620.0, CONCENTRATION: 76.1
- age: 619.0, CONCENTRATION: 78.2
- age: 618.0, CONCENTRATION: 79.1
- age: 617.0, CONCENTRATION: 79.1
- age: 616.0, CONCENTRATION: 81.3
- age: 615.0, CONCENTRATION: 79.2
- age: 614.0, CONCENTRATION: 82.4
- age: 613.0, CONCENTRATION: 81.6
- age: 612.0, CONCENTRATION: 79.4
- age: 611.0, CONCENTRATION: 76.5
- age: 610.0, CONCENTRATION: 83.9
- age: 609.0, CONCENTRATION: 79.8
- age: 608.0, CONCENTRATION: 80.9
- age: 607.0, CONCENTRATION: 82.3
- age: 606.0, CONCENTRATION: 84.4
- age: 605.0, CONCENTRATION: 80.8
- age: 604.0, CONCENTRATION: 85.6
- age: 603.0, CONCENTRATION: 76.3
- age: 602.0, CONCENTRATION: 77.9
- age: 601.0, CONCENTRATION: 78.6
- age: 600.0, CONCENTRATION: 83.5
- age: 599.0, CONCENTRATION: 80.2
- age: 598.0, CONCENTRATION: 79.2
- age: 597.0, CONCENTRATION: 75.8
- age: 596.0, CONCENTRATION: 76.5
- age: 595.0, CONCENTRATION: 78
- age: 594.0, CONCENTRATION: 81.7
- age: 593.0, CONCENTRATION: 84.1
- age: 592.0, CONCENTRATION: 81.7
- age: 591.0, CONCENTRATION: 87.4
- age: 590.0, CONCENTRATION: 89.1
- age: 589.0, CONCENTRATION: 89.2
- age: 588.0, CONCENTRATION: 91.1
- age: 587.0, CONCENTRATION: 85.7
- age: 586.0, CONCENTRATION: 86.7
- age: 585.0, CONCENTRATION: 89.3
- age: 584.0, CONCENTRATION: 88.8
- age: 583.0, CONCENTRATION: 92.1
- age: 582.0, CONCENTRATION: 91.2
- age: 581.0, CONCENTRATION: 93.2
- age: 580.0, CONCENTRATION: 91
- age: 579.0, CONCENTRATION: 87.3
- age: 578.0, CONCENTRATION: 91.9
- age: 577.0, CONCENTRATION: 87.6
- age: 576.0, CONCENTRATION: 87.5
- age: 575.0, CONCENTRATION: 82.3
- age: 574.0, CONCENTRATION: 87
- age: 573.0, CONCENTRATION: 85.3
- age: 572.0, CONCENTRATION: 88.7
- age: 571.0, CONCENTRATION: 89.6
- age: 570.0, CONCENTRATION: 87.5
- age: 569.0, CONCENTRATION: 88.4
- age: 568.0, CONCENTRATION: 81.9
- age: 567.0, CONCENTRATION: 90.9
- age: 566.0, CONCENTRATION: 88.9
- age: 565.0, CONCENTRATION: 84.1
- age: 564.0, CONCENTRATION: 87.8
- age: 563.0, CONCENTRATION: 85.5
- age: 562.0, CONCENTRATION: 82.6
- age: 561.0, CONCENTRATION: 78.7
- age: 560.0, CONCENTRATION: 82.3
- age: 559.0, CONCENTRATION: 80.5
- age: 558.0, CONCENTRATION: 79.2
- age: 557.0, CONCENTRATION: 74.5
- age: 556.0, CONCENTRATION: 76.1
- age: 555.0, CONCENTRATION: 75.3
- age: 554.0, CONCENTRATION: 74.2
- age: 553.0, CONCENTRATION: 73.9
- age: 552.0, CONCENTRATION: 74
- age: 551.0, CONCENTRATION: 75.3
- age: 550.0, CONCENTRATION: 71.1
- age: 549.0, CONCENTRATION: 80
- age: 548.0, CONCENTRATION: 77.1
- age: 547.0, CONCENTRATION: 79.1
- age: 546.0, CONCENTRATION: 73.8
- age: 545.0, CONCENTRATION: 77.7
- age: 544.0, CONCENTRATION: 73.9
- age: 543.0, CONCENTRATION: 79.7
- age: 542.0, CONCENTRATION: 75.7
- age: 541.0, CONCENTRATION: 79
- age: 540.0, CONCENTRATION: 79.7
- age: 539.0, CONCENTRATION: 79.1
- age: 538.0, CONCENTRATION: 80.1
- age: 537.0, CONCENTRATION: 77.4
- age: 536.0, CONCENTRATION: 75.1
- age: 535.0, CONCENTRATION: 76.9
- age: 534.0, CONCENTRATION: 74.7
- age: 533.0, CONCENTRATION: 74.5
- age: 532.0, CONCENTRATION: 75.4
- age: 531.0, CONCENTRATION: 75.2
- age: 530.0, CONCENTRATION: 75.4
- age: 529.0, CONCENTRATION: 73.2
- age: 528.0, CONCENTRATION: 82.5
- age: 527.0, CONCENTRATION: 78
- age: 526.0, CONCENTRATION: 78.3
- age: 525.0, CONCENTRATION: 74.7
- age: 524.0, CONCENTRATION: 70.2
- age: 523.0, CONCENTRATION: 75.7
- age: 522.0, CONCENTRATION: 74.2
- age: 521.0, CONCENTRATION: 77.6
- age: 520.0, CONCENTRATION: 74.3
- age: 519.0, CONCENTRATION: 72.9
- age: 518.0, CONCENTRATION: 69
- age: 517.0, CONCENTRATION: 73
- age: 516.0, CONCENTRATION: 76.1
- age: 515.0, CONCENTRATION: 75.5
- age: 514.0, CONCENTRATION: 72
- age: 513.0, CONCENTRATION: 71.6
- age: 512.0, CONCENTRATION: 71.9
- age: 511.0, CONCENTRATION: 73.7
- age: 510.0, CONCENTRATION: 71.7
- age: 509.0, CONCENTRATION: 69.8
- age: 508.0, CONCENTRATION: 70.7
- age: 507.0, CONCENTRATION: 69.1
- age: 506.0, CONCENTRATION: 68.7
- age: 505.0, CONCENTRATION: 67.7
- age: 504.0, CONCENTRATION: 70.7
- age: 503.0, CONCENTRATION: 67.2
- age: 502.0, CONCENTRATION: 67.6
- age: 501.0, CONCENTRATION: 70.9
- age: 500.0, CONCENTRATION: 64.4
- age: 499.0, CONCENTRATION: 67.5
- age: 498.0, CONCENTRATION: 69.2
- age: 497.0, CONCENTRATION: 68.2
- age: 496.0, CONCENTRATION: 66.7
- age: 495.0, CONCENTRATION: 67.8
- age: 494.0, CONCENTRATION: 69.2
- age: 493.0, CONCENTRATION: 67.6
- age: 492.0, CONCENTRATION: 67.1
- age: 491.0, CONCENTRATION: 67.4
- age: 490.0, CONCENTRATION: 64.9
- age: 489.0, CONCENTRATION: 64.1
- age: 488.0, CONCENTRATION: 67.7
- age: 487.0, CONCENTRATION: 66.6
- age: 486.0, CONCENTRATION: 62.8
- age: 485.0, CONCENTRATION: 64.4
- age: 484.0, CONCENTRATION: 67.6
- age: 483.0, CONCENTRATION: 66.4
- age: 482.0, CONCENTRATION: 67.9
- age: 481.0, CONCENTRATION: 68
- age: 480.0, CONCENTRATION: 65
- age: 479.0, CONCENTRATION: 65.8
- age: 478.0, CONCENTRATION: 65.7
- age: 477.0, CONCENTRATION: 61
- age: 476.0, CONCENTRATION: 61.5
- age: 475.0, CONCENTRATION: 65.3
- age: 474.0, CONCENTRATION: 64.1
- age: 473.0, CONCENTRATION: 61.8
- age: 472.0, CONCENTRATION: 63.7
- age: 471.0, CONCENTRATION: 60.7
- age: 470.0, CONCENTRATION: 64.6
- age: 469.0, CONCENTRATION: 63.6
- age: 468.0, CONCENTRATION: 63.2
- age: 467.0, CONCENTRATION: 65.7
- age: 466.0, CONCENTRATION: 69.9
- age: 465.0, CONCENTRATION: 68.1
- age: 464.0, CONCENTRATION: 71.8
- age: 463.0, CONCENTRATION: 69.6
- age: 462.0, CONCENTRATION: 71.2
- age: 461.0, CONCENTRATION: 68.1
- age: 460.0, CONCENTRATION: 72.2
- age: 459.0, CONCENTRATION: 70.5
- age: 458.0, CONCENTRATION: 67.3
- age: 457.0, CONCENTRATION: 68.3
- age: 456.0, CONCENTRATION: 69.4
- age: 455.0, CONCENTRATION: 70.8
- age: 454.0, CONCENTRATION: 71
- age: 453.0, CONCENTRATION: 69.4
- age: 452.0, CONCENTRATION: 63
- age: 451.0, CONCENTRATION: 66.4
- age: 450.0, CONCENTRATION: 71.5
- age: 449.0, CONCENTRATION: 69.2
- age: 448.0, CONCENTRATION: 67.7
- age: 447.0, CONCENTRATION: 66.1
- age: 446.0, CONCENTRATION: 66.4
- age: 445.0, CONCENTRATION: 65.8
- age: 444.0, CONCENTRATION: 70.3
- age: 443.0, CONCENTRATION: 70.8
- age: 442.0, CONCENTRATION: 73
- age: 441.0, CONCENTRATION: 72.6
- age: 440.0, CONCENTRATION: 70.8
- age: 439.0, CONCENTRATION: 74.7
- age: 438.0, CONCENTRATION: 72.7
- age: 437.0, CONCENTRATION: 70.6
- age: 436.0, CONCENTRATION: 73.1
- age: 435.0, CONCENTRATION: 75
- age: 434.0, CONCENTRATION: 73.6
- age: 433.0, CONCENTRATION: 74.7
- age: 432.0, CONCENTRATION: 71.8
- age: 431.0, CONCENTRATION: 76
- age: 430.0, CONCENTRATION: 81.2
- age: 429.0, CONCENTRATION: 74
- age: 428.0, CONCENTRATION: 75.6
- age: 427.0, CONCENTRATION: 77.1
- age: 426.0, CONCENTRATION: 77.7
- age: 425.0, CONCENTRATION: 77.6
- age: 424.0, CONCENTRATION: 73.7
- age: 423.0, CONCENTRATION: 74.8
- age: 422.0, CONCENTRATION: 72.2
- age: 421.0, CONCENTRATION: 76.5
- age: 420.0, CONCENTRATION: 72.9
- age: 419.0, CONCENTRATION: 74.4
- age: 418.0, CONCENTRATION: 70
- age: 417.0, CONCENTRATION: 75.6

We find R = 1.14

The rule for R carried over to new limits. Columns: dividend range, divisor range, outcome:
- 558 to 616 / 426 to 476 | 1.21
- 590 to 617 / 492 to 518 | 1.16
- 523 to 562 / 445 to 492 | 1.15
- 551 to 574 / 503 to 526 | 1.14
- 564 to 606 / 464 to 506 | 1.29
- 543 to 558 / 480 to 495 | 1.14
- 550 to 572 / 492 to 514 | 1.18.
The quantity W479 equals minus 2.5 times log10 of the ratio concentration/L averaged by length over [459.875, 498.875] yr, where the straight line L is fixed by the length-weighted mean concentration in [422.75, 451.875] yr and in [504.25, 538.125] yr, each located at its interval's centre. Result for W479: 0.11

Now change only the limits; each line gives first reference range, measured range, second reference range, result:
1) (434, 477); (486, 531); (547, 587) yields 0.071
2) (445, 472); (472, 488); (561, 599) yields 0.097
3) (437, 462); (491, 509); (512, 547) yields 0.079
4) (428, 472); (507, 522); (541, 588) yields 0.065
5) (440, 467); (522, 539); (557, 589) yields 0.061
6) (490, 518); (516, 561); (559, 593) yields 0.026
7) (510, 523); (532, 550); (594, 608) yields -0.023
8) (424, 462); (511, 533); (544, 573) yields 0.045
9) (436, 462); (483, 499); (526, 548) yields 0.099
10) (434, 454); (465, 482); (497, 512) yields 0.083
